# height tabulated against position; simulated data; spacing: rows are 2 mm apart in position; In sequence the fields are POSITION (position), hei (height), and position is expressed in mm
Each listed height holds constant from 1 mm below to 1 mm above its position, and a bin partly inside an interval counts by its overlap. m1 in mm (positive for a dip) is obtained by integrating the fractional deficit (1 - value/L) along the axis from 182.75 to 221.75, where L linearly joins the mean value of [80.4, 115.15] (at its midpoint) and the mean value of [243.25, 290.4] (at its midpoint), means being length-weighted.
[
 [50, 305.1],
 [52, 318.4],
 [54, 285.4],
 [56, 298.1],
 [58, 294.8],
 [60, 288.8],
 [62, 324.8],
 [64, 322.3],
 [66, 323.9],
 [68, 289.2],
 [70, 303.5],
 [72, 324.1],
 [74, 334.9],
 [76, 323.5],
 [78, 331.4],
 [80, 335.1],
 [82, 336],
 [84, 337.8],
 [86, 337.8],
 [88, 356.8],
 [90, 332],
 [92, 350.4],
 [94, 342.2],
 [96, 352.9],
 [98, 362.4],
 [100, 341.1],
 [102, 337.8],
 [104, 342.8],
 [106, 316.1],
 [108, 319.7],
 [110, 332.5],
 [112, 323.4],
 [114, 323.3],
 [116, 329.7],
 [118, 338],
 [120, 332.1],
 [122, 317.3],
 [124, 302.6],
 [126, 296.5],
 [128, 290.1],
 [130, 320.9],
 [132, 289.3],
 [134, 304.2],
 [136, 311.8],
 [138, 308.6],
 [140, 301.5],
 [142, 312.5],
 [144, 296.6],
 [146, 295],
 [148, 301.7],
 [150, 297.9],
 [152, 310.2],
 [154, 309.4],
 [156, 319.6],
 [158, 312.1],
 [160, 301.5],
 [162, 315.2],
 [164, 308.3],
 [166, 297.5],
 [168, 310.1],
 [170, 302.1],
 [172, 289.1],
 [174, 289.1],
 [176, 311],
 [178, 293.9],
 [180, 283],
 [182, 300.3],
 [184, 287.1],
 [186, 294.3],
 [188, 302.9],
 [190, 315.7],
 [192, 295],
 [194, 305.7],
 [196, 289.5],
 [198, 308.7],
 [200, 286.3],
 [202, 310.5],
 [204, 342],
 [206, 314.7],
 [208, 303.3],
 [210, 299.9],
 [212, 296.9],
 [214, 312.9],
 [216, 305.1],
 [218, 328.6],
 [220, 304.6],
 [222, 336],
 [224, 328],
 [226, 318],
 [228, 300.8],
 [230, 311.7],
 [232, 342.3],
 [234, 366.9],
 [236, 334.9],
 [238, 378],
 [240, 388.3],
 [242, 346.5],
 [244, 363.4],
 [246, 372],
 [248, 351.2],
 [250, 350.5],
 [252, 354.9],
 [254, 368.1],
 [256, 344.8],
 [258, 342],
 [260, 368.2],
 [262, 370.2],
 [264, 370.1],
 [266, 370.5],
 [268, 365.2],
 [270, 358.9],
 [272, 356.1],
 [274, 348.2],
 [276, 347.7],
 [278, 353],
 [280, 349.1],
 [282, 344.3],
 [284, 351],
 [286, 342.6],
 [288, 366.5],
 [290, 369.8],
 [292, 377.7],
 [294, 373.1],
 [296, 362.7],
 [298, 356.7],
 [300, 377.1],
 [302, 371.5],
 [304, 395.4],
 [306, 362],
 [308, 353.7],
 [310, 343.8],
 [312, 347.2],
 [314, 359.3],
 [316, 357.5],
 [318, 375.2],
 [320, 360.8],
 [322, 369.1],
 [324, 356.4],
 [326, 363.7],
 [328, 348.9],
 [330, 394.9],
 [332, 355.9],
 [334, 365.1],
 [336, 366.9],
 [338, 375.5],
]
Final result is 4.9 mm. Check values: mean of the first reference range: 338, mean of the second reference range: 357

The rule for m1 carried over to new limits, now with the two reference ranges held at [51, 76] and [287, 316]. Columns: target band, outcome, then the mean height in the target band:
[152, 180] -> 2.5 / 304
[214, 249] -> 1.0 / 339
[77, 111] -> -2.4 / 339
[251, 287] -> 0.2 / 356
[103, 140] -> 0.8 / 316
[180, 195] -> 1.8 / 299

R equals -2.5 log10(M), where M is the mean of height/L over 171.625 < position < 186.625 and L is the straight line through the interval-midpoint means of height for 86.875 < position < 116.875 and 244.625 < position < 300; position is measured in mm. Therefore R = 0.182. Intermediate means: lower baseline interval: 338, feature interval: 294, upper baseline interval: 359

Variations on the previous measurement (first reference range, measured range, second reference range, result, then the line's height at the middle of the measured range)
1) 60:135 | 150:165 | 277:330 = 0.09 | 336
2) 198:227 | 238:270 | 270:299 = -0.07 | 338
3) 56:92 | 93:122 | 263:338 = -0.02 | 329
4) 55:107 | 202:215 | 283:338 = 0.12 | 348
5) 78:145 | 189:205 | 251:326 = 0.12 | 342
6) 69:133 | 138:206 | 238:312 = 0.13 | 342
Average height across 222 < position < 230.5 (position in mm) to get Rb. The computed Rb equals 317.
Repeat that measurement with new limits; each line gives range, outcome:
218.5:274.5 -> 350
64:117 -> 332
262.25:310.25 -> 362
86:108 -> 342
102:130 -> 321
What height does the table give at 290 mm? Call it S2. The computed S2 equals 369.8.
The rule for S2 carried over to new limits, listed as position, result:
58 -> 294.8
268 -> 365.2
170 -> 302.1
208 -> 303.3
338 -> 375.5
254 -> 368.1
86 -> 337.8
